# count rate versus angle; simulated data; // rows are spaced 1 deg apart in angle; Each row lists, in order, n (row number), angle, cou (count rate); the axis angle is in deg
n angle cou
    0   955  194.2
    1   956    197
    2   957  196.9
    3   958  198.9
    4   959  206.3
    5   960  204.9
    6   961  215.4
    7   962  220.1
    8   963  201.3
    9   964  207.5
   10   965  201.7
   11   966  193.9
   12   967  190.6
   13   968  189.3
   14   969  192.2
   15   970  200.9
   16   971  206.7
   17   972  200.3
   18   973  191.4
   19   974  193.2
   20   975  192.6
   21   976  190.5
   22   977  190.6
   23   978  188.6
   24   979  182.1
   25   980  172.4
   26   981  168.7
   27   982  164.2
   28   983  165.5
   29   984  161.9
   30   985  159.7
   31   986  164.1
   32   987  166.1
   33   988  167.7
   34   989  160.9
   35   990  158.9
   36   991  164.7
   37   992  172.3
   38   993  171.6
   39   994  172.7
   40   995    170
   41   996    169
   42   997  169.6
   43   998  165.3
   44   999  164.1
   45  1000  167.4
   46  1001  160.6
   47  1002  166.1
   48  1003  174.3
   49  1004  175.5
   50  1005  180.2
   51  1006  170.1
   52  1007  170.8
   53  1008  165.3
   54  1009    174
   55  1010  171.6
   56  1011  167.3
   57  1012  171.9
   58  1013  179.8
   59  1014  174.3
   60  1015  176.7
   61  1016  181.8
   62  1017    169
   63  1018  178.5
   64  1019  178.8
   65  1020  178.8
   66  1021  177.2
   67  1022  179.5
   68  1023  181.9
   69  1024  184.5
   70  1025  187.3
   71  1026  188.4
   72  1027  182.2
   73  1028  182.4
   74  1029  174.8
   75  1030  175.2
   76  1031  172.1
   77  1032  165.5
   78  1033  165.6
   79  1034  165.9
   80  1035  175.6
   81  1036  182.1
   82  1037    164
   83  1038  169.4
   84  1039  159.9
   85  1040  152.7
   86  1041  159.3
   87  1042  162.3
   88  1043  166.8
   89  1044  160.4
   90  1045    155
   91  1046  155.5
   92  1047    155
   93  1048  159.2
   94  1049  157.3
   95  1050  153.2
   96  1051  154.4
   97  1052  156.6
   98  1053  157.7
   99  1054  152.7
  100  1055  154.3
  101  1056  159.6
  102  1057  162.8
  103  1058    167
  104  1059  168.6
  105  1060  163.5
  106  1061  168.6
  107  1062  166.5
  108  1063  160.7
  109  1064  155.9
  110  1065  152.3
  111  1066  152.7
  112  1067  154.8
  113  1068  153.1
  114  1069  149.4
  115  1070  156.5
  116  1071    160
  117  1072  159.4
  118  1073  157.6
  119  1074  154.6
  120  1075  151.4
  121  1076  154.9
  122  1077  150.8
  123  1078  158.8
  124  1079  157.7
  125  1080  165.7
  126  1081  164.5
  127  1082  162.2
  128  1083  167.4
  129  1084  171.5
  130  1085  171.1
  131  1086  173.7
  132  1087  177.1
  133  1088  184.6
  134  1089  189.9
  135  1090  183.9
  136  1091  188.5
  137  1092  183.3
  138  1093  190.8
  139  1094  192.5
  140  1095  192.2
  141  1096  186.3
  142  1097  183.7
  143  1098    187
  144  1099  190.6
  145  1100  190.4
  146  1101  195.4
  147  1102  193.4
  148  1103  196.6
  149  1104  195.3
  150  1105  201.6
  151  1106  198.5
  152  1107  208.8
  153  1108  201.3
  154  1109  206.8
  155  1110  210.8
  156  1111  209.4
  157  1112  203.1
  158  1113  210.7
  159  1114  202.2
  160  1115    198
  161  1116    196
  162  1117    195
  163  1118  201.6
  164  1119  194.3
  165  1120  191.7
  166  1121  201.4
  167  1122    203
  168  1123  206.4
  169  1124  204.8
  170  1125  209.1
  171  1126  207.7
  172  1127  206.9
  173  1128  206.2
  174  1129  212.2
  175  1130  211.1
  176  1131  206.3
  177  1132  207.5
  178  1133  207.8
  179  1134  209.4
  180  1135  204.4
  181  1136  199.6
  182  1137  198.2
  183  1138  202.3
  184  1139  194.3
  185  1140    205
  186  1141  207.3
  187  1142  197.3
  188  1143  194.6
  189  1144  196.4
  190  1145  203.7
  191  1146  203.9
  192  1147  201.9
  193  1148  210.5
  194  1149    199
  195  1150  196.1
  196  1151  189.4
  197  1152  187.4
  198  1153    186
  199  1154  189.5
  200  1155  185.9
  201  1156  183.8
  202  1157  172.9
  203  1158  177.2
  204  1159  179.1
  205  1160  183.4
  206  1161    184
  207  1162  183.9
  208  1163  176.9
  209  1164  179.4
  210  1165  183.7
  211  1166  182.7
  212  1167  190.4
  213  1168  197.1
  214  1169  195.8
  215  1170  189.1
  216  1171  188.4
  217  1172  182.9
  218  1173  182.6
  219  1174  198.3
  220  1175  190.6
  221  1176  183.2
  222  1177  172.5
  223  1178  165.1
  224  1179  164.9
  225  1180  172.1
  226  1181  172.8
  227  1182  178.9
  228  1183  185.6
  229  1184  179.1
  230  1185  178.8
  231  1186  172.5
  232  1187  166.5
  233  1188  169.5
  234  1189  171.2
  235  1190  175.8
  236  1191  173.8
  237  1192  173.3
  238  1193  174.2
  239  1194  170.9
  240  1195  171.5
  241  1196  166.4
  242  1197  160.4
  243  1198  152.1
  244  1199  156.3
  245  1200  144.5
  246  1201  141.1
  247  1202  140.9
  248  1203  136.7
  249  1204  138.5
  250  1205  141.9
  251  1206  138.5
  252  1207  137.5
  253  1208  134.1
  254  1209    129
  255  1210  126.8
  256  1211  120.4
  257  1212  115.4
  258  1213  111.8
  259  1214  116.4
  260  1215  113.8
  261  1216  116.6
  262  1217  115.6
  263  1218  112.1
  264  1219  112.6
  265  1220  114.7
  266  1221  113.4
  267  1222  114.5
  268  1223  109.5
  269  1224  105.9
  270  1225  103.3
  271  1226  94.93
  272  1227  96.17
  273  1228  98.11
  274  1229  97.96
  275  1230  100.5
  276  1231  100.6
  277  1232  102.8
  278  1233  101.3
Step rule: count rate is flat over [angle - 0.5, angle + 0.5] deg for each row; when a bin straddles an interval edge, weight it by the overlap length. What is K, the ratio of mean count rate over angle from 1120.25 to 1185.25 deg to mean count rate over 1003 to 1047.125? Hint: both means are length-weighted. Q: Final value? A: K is 1.12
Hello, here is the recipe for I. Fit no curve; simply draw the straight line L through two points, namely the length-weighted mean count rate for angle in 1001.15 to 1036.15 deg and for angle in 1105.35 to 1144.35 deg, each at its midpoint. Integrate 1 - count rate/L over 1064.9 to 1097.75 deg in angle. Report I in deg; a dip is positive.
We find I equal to 4.0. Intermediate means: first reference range 175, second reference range 203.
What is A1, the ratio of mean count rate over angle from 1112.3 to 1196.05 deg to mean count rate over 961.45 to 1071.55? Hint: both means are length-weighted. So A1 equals 1.1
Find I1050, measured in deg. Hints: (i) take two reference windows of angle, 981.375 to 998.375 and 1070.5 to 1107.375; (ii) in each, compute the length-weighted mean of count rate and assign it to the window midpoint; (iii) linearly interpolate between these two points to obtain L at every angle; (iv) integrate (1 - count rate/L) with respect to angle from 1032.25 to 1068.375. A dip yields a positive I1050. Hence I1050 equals 2.7 deg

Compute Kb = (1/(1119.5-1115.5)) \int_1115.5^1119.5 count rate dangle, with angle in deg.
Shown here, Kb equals 197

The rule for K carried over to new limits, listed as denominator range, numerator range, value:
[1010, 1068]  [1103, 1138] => 1.22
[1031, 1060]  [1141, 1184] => 1.16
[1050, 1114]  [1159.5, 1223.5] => 0.90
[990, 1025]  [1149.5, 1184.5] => 1.06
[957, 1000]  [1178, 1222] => 0.81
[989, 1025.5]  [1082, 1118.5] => 1.11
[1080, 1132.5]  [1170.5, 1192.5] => 0.91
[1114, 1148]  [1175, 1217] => 0.76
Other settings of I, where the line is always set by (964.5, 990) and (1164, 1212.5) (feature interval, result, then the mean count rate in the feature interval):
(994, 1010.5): 0.9 deg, 170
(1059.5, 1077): 1.8 deg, 157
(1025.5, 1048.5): 1.3 deg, 167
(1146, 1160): -1.8 deg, 189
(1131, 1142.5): -2.3 deg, 203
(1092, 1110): -2.4 deg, 195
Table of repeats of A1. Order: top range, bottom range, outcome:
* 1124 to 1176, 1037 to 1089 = 1.21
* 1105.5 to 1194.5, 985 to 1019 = 1.13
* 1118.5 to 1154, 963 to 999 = 1.12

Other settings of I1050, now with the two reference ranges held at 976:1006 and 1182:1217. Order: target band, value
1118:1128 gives -2.9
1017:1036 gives -1.2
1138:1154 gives -4.4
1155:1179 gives -4.7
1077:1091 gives -0.9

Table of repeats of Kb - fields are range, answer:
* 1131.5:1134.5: 208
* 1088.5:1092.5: 186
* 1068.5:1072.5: 156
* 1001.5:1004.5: 172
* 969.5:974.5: 198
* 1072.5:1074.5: 156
